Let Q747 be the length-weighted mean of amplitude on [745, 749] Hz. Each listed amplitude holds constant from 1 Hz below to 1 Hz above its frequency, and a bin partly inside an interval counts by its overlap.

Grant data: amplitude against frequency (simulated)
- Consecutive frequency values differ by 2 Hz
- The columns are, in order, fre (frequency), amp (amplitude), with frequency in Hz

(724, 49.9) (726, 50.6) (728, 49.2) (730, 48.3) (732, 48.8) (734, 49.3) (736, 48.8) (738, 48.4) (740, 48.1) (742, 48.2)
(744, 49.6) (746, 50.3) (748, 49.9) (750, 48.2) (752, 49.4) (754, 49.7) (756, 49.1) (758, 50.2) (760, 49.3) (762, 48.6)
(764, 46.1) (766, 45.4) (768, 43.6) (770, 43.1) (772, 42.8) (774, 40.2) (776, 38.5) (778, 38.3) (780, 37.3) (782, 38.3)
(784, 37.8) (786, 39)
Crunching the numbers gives 50.1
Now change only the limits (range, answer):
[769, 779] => 40.6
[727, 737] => 48.9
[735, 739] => 48.6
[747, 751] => 49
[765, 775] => 43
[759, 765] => 48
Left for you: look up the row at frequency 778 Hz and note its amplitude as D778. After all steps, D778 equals 38.3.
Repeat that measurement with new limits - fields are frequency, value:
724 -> 49.9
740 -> 48.1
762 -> 48.6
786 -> 39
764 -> 46.1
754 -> 49.7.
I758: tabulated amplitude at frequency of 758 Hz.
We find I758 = 50.2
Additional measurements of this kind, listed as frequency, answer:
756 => 49.1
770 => 43.1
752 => 49.4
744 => 49.6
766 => 45.4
